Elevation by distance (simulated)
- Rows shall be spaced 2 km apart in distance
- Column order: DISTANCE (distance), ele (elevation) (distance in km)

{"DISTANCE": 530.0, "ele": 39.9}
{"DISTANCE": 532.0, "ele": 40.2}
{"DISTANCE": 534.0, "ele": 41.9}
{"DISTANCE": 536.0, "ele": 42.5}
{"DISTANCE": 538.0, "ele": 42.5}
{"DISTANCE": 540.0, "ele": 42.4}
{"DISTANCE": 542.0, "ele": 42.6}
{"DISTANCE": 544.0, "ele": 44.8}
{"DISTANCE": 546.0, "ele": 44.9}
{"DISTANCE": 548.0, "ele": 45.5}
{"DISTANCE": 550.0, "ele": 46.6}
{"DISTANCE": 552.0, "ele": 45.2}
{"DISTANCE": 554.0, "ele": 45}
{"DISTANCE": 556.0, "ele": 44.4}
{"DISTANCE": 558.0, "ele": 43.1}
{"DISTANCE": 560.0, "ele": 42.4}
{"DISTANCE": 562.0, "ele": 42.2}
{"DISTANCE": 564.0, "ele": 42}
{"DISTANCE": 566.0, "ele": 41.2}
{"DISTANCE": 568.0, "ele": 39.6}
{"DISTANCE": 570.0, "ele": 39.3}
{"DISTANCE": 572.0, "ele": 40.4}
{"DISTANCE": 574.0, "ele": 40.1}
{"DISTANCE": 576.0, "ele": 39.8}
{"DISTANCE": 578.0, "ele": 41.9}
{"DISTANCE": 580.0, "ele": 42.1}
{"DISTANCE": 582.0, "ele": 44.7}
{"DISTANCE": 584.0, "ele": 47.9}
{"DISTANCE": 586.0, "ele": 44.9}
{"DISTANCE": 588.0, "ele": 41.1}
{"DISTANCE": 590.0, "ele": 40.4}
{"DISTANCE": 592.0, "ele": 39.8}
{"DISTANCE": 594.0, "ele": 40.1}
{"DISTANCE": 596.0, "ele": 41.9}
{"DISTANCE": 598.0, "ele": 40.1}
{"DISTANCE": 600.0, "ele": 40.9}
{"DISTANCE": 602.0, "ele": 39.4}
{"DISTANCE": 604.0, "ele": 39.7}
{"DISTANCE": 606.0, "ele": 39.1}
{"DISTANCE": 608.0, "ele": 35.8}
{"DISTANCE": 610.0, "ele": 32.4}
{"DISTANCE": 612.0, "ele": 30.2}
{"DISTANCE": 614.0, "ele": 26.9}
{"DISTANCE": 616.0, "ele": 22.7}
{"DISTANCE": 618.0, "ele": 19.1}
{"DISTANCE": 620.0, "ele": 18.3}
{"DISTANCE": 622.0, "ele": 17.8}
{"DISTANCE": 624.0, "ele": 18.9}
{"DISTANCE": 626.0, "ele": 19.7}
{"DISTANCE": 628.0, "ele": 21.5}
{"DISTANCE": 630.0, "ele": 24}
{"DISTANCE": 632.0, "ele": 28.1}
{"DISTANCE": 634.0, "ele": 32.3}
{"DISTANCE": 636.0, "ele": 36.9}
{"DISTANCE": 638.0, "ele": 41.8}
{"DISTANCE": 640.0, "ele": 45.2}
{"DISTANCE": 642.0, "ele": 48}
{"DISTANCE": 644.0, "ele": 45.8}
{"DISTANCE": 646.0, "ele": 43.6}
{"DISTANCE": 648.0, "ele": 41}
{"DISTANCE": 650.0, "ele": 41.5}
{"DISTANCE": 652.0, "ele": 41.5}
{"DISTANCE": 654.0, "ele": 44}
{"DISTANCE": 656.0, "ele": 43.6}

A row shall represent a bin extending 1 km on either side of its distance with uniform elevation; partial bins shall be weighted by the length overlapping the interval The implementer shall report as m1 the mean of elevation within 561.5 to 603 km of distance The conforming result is 41.4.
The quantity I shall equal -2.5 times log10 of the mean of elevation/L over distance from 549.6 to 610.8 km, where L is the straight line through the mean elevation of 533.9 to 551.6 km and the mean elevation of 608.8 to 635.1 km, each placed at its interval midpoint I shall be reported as -0.21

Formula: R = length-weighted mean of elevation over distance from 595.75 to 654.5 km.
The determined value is 33.7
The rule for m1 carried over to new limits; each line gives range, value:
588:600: 40.6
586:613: 38.8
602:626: 27.5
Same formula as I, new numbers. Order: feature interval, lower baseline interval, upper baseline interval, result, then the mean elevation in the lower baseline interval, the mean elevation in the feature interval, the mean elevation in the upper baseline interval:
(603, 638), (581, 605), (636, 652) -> 0.467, 41.7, 27.7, 43.3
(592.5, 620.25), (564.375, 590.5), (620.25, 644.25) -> 0.076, 41.8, 33.9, 30.8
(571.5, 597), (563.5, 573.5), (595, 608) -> -0.048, 40.4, 42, 39.8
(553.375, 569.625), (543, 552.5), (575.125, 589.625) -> 0.055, 45.4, 42.3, 43.1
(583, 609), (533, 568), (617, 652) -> -0.097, 43.4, 40.9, 32.2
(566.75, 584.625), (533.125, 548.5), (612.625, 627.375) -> -0.244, 43.3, 41.6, 20.8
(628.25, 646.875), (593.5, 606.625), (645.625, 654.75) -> 0.110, 40.2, 37.7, 42.2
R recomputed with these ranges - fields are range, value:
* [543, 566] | 44.1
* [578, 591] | 43.4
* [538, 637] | 37.2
